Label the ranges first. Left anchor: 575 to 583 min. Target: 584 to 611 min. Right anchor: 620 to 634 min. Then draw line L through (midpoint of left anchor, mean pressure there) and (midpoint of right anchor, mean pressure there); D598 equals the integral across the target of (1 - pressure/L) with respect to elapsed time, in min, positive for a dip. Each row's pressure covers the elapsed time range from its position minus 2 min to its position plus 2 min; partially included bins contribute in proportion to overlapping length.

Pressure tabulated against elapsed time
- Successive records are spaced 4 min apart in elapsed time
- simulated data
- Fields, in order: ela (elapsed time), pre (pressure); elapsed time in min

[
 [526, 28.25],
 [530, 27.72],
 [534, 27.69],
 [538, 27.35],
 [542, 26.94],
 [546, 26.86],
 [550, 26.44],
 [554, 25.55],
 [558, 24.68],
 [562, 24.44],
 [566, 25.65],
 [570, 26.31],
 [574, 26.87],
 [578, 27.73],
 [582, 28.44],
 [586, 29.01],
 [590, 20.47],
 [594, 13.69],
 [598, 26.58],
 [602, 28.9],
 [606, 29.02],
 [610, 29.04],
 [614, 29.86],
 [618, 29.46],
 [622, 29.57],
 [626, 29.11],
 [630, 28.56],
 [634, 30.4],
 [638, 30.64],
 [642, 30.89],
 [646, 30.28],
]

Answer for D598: 3.17 min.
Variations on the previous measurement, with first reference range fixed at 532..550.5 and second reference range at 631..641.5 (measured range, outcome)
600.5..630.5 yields 0.4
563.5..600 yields 4.5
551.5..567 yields 1.5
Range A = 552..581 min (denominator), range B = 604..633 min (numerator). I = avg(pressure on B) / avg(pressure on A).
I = 1.13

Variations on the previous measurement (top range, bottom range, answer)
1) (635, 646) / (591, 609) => 1.25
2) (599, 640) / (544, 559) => 1.13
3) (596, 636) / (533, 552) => 1.08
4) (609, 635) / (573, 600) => 1.20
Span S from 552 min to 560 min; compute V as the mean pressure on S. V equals 25.1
